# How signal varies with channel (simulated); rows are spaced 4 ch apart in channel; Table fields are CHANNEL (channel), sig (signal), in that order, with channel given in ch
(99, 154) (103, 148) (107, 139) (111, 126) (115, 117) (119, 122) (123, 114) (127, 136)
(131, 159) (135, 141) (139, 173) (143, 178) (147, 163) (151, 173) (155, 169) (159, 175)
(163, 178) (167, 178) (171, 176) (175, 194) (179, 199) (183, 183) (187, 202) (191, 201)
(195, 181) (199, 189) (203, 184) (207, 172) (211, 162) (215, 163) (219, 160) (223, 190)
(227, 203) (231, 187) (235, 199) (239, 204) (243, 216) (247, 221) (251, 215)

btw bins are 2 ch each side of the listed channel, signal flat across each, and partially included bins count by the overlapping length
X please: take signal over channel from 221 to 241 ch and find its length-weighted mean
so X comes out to 197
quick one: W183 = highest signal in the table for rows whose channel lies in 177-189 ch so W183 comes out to 202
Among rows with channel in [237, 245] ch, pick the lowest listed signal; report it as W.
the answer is 204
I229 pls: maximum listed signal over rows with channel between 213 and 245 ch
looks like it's 216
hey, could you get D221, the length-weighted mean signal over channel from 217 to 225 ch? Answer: 175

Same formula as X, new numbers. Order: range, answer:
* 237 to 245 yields 210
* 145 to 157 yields 168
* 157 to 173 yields 177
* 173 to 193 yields 196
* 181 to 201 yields 191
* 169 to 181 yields 190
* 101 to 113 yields 138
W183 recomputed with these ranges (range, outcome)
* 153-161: 175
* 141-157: 178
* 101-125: 148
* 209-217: 163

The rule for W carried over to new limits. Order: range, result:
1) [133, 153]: 141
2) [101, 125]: 114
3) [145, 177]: 163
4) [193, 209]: 172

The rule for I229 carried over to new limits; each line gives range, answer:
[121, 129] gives 136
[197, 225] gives 190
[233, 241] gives 204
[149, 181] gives 199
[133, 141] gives 173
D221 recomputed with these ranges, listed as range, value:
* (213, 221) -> 162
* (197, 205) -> 186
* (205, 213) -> 167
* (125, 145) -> 157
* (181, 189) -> 192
